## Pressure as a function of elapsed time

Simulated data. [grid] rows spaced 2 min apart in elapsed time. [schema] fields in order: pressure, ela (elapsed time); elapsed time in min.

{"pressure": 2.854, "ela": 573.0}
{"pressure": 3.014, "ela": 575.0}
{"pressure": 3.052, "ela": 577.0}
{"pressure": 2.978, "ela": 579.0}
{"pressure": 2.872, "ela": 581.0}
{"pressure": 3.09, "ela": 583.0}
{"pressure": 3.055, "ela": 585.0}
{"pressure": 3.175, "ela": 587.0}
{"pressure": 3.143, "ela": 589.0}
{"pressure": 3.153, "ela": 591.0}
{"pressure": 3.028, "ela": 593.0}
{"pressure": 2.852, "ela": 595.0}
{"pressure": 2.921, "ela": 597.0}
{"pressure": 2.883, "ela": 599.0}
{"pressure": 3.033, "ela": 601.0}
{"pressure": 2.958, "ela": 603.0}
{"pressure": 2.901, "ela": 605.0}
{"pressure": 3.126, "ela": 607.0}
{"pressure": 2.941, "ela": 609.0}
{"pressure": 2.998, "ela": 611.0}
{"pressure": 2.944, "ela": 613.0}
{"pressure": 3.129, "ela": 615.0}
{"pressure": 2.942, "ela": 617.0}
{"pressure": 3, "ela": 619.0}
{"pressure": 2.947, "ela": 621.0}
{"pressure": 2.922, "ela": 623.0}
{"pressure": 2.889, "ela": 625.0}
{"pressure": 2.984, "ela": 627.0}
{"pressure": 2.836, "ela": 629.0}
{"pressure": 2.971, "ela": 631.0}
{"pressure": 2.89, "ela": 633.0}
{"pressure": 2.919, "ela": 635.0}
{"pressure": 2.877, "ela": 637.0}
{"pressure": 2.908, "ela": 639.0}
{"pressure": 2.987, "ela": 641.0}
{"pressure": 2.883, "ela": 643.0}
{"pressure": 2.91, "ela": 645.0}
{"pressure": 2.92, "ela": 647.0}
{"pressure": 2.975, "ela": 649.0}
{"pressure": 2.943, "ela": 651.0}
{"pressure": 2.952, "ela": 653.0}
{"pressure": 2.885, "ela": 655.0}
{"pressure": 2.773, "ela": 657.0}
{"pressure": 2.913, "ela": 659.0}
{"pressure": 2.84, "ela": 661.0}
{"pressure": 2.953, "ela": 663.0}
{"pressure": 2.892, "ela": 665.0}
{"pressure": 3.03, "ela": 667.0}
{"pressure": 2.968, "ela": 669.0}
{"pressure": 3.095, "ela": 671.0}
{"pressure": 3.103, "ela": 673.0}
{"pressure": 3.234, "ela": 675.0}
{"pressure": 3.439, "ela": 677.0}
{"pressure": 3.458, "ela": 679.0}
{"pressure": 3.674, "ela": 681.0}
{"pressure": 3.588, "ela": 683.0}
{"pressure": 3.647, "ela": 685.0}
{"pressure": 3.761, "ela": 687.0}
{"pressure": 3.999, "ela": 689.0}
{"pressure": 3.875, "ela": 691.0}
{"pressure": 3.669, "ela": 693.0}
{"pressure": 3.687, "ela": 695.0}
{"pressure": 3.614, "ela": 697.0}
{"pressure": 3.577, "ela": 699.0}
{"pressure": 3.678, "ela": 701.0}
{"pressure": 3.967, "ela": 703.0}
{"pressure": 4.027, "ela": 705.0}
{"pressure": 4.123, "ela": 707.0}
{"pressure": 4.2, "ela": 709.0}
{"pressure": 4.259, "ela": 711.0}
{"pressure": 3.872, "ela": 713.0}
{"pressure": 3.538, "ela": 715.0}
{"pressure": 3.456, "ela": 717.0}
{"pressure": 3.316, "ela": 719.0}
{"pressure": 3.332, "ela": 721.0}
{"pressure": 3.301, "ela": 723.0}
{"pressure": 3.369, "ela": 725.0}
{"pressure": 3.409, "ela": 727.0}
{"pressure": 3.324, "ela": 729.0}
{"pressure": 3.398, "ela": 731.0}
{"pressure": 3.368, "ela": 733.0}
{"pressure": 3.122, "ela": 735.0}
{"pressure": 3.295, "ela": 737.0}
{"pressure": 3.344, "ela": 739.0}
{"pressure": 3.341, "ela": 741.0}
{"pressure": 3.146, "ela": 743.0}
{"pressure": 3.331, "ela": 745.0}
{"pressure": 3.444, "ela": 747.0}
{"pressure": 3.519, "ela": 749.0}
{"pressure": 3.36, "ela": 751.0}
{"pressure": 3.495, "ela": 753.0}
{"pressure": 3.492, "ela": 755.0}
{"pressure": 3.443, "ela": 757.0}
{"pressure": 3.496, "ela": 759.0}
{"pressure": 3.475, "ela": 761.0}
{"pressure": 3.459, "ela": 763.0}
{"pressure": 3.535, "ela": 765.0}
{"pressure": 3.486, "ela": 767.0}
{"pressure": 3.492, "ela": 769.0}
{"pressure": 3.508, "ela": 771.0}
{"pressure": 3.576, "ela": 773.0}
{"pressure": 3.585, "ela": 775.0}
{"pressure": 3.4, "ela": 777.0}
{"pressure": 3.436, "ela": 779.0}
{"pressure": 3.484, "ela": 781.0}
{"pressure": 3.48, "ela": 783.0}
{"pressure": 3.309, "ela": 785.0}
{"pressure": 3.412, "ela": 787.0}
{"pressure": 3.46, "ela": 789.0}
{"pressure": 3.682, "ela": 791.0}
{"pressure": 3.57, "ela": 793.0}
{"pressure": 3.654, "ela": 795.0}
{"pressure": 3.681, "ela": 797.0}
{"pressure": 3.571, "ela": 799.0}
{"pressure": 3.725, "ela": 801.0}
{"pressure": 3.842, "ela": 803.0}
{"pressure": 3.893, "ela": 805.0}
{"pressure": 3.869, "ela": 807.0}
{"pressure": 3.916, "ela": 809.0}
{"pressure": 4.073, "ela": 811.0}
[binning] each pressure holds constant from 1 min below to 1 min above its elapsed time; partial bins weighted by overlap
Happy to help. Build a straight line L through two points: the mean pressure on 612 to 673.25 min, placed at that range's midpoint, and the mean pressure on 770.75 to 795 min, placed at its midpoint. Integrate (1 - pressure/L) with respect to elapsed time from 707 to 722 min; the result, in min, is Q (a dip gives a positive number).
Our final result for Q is -2.4 min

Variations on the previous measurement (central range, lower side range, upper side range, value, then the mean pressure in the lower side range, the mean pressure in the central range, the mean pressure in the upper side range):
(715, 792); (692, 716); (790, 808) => 7.4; 3.85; 3.42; 3.72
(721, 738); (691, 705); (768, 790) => 1.4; 3.73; 3.32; 3.47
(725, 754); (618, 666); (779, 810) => 0.2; 2.92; 3.35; 3.63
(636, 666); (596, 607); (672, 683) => 3.1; 2.96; 2.91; 3.4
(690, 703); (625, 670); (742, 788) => -2.3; 2.92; 3.71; 3.45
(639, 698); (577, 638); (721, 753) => -1.3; 2.98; 3.22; 3.34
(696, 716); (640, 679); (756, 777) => -4.2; 3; 3.89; 3.5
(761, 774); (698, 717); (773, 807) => 0.6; 3.89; 3.51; 3.58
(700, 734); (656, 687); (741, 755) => -3.5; 3.19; 3.64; 3.39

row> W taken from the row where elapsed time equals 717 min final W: 3.456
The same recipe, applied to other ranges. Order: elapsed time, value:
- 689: 3.999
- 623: 2.922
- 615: 3.129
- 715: 3.538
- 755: 3.492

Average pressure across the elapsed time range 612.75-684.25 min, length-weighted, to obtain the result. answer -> 3.02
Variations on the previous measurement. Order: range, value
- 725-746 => 3.31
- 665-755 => 3.51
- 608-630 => 2.96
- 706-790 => 3.48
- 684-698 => 3.75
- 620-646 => 2.92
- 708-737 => 3.51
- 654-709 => 3.44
